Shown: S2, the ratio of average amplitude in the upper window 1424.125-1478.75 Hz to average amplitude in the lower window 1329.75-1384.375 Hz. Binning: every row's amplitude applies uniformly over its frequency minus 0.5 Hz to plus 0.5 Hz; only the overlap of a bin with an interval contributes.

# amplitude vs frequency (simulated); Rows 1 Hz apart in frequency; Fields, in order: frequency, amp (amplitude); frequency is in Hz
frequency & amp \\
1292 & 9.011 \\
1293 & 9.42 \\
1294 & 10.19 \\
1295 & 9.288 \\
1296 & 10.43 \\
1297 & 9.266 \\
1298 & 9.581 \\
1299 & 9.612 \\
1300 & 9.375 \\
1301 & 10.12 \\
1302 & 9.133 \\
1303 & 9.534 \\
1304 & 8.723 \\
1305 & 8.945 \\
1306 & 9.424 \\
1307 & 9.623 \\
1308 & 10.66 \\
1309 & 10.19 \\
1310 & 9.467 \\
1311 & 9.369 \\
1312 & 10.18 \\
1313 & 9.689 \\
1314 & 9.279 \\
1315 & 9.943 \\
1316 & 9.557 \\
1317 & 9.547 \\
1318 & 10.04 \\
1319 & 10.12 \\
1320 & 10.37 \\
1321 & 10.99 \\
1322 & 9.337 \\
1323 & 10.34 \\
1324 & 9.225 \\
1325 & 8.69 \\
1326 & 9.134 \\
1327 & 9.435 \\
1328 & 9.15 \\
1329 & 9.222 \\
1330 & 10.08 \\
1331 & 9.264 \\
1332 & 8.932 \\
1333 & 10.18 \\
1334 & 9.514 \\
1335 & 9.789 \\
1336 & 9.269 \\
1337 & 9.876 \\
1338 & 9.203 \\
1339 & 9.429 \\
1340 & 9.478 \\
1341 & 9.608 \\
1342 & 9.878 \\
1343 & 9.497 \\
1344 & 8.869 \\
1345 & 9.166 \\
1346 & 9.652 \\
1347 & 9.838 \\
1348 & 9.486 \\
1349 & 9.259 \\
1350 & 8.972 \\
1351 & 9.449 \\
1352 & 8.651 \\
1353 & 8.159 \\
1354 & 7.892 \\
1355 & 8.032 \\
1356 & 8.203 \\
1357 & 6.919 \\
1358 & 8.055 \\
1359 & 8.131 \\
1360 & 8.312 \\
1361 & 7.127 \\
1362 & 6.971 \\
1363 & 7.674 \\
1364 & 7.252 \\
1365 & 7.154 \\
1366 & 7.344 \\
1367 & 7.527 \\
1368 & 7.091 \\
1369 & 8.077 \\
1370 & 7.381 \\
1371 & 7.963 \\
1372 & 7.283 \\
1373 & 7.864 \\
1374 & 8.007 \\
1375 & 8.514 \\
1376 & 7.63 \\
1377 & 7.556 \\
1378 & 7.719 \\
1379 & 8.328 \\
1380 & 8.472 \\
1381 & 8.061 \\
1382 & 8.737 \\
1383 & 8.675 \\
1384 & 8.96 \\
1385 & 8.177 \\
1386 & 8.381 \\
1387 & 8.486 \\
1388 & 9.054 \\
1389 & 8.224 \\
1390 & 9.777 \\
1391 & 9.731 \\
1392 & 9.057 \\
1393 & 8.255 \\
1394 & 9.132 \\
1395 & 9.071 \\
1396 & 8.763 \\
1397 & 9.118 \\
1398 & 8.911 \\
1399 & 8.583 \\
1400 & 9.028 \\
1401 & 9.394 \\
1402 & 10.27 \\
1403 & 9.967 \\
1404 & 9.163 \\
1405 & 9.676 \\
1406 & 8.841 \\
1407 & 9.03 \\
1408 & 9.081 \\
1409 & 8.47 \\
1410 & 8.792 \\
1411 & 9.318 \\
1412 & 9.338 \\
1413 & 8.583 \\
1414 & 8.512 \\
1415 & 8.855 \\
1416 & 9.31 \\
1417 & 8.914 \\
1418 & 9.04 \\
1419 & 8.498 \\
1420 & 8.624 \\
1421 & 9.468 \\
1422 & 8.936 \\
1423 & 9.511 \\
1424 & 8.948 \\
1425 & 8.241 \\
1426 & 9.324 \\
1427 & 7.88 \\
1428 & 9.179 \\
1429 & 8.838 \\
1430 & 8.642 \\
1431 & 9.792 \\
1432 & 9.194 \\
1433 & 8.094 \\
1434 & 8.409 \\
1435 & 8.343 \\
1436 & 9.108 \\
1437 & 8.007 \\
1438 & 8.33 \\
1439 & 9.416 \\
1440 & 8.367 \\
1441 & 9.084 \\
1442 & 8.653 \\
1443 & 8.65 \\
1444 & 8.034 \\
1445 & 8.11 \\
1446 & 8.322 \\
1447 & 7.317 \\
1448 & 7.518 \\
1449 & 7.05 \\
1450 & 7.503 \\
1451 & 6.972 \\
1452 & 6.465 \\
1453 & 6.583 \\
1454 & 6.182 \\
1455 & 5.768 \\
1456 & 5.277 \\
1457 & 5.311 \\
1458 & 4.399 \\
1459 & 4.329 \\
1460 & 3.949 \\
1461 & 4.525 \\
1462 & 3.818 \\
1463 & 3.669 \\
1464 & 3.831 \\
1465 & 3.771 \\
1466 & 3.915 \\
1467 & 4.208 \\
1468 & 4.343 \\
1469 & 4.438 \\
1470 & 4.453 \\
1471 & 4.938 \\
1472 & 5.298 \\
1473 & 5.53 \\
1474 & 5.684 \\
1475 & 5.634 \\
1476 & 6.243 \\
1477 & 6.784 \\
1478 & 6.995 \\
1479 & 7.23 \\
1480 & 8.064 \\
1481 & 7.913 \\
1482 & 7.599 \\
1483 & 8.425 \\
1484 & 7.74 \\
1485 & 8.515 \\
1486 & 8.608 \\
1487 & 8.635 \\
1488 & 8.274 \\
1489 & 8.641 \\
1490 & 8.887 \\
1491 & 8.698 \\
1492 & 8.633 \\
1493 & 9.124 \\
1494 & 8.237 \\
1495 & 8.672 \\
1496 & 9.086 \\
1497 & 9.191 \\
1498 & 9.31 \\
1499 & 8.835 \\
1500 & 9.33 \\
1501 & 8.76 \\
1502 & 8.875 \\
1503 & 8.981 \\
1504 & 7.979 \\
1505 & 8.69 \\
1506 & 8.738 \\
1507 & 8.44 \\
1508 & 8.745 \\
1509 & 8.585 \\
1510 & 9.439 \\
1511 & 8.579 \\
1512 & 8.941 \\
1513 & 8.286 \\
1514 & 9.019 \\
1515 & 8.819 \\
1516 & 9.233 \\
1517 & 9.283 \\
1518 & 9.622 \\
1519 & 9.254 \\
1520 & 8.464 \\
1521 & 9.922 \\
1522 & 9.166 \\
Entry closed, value 0.79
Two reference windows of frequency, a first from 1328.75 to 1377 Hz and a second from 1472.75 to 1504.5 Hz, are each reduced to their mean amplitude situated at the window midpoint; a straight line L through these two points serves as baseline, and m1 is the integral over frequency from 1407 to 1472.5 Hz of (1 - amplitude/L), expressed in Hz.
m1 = 7.3 Hz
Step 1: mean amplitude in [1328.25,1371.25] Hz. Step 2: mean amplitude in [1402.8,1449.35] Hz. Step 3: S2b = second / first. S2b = 1.01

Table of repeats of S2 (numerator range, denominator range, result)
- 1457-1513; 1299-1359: 0.76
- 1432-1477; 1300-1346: 0.66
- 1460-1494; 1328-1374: 0.75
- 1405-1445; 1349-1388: 1.10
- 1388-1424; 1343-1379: 1.12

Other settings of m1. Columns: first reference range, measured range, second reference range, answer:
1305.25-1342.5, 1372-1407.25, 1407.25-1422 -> 1.46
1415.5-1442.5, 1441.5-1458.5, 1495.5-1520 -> 3.64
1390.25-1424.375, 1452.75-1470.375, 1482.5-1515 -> 8.53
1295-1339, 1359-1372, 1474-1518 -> 2.50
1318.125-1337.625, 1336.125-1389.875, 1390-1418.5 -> 5.72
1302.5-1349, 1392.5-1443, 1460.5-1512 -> -3.96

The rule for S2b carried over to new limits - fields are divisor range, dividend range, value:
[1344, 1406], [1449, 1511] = 0.83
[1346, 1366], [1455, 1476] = 0.57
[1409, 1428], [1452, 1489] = 0.66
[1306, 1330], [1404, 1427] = 0.92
